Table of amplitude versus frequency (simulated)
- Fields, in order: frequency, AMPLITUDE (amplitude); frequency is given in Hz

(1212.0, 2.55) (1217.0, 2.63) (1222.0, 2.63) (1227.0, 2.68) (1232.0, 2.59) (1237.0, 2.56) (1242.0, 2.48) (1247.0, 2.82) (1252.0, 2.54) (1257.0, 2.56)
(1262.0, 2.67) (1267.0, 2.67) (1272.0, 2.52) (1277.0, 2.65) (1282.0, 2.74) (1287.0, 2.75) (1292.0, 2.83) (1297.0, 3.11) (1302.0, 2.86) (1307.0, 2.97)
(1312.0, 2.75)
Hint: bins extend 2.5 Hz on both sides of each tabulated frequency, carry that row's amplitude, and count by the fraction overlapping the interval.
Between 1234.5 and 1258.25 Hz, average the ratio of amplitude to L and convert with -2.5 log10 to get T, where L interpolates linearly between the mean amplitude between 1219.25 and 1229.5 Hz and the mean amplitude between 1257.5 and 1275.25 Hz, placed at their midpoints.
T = 0.016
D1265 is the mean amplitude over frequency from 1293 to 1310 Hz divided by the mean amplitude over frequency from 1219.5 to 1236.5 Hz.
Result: 1.1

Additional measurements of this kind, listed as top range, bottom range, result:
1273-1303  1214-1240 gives 1.07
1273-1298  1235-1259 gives 1.07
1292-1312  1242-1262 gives 1.12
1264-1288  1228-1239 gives 1.03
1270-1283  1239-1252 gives 1.00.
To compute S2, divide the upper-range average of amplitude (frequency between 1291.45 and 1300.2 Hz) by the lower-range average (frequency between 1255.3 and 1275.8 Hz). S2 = 1.15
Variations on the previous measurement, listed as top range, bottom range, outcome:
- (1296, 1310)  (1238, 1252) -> 1.13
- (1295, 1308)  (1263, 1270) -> 1.12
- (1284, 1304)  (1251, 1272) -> 1.11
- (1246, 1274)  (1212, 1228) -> 1.00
